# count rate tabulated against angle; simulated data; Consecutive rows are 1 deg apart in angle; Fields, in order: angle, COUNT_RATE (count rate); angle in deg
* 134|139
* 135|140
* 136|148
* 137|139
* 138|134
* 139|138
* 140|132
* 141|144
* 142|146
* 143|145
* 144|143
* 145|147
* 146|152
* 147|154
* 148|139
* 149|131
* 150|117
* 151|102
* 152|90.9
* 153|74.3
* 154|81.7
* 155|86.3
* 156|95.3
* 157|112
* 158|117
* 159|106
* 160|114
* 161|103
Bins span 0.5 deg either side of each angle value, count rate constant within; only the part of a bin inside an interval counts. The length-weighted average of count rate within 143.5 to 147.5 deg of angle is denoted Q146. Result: 149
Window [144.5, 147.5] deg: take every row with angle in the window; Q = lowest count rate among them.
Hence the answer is 147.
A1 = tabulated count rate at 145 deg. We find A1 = 147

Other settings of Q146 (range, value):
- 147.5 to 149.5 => 135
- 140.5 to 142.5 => 145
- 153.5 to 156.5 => 87.8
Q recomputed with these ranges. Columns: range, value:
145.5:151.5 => 102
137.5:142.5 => 132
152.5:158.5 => 74.3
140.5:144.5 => 143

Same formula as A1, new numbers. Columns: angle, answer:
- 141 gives 144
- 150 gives 117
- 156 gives 95.3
